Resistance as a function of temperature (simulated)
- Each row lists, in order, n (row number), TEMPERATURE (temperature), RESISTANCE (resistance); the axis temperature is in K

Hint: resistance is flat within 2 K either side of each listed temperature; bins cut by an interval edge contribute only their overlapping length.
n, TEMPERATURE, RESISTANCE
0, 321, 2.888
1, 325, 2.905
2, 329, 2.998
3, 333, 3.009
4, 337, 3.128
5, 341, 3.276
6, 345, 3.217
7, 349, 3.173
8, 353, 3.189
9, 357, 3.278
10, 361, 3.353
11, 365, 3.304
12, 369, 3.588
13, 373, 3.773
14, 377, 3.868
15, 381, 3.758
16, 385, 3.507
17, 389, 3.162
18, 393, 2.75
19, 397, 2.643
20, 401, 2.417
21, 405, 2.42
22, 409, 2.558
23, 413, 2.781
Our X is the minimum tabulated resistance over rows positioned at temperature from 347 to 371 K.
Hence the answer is 3.173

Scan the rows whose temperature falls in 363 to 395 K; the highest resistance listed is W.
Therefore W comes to 3.868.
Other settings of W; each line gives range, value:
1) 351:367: 3.353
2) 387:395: 3.162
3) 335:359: 3.278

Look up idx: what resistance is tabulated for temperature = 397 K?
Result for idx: 2.643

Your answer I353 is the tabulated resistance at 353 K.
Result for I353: 3.189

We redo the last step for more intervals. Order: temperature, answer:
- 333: 3.009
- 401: 2.417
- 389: 3.162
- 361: 3.353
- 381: 3.758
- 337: 3.128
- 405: 2.42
